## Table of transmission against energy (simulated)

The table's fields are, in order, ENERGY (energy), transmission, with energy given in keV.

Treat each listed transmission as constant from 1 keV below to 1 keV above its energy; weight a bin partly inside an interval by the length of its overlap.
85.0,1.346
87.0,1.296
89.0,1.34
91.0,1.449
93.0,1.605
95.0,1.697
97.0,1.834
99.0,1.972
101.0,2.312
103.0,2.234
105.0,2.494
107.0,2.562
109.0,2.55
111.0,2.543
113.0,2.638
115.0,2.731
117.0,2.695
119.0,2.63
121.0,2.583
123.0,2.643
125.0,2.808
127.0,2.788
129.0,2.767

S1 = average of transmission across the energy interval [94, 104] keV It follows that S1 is 2.01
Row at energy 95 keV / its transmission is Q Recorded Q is 1.697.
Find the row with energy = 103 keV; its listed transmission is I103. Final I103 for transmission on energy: 2.234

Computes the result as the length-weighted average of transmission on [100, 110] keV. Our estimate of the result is 2.43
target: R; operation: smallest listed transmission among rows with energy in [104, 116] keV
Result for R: 2.494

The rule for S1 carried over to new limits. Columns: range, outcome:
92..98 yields 1.71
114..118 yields 2.71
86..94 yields 1.42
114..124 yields 2.66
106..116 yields 2.6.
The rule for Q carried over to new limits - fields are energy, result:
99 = 1.972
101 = 2.312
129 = 2.767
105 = 2.494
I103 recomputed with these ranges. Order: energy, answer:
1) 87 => 1.296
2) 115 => 2.731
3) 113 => 2.638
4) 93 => 1.605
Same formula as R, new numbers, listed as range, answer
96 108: 1.834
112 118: 2.638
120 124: 2.583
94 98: 1.697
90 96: 1.449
